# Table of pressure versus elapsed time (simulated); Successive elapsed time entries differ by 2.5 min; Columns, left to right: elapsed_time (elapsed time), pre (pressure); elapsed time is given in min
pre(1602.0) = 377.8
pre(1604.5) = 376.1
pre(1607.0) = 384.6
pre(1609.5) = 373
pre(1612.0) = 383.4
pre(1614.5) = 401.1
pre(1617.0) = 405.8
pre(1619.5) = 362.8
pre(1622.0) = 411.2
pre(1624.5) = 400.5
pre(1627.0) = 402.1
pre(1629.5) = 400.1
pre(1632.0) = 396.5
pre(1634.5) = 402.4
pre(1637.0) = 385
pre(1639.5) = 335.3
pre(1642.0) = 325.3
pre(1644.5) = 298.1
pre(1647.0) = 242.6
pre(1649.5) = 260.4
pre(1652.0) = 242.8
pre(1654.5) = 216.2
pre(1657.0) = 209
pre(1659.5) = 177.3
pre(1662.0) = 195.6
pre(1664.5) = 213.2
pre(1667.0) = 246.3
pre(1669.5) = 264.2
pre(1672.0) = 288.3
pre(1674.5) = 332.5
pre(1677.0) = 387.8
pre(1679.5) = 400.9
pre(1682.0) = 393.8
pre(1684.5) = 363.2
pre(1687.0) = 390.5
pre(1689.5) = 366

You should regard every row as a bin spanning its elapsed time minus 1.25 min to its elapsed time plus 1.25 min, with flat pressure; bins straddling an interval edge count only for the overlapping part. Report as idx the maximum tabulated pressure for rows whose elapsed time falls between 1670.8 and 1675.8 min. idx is 332.5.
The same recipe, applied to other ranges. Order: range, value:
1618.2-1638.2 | 411.2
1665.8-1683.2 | 400.9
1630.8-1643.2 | 402.4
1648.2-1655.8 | 260.4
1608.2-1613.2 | 383.4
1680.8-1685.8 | 393.8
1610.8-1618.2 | 405.8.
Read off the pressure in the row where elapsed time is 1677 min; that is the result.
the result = 387.8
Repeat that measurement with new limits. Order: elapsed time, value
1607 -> 384.6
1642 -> 325.3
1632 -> 396.5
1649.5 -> 260.4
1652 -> 242.8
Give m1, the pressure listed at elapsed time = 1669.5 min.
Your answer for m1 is 264.2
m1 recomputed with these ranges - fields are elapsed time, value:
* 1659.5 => 177.3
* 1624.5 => 400.5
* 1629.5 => 400.1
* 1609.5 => 373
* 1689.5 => 366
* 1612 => 383.4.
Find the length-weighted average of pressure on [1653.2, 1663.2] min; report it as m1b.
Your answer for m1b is 200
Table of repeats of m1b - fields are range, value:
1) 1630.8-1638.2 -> 395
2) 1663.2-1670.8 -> 241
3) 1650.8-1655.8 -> 229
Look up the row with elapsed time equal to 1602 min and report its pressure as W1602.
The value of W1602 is 377.8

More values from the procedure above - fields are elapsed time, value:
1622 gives 411.2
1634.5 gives 402.4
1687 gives 390.5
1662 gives 195.6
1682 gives 393.8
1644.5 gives 298.1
